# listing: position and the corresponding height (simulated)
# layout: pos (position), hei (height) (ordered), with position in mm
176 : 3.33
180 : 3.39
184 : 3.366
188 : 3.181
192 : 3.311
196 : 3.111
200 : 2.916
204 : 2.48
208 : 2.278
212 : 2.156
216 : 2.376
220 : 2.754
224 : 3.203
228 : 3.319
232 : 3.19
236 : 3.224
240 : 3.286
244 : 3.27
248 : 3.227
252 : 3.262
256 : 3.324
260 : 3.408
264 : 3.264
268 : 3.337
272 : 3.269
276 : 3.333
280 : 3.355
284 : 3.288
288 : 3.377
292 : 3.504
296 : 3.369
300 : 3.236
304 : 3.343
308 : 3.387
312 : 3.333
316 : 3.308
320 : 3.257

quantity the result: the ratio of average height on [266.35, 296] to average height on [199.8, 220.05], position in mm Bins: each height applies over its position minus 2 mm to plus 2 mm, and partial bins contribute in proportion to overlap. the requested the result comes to 1.38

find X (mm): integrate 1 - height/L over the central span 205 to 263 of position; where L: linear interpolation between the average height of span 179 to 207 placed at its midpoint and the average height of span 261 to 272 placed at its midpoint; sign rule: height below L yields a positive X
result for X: 3.4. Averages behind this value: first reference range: 3.07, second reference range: 3.3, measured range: 3.01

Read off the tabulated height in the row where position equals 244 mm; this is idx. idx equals 3.27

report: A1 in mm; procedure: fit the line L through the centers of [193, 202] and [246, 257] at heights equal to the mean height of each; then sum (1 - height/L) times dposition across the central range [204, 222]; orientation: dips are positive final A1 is 4.1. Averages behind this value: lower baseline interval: 3.05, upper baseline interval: 3.27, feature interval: 2.4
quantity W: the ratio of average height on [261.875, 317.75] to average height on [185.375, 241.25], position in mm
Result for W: 1.1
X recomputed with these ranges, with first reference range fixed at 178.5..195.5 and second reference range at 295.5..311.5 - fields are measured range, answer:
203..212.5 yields 2.8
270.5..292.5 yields -0.2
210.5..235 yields 3.3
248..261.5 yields 0.0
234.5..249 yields 0.2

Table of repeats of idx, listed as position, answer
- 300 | 3.236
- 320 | 3.257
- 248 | 3.227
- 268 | 3.337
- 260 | 3.408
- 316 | 3.308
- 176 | 3.33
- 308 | 3.387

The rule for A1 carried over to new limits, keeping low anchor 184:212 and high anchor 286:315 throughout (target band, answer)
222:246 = -1.7 mm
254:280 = -1.0 mm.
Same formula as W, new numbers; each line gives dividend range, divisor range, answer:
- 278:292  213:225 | 1.25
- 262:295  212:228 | 1.21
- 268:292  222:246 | 1.03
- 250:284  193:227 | 1.23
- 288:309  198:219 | 1.37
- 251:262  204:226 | 1.31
